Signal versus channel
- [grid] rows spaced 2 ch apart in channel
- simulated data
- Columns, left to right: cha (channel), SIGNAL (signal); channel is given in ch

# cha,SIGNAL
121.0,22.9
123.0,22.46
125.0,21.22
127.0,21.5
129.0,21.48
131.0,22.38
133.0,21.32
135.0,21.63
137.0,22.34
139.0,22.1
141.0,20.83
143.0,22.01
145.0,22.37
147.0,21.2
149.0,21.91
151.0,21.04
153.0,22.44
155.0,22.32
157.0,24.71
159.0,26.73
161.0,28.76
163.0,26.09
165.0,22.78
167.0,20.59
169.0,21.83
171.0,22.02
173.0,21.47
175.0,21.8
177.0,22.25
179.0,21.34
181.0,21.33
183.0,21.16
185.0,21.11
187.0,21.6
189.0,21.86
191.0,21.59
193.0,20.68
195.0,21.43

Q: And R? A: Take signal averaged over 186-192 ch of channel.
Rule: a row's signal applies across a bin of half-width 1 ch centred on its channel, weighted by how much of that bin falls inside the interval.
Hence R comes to 21.7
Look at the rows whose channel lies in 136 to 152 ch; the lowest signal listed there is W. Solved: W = 20.83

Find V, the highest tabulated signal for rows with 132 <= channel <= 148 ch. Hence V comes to 22.37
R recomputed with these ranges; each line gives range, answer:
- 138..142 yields 21.5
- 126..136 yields 21.7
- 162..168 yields 23.2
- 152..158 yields 23.2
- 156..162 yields 26.7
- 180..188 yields 21.3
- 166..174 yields 21.5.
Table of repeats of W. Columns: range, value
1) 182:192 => 21.11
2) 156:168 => 20.59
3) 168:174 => 21.47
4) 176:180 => 21.34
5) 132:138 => 21.32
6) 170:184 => 21.16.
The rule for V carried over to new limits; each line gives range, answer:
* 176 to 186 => 22.25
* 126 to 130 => 21.5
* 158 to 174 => 28.76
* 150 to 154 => 22.44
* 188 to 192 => 21.86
